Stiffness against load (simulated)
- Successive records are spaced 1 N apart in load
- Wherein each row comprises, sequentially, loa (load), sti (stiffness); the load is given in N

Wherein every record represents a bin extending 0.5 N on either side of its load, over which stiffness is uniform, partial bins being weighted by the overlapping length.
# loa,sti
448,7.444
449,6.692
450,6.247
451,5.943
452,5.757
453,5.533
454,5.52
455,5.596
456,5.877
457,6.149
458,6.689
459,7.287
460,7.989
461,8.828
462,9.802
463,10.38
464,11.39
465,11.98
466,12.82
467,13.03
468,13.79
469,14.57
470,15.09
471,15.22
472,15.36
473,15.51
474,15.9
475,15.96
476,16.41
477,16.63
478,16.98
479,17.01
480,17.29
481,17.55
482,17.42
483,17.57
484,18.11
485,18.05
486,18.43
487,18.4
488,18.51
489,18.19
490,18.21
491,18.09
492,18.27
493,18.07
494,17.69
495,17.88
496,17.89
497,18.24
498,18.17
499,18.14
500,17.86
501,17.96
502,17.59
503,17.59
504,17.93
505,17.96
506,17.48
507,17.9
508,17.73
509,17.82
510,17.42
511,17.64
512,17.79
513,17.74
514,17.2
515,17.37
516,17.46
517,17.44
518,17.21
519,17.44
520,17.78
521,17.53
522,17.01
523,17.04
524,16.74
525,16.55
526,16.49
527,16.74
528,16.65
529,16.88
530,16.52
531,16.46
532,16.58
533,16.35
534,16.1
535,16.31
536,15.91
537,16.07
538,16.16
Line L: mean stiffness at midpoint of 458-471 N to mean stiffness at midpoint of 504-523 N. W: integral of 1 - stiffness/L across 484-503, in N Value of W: -3.9 N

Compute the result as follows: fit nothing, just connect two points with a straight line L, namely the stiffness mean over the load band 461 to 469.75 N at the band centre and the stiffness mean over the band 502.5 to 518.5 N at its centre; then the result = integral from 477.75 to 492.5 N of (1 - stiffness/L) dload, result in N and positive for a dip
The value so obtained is -3.4 N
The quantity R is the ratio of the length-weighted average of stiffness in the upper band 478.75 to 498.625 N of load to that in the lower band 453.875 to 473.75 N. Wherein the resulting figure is 1.7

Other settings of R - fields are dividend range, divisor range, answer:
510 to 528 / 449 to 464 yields 2.42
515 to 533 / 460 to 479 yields 1.23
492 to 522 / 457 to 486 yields 1.26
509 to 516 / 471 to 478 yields 1.10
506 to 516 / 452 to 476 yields 1.62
